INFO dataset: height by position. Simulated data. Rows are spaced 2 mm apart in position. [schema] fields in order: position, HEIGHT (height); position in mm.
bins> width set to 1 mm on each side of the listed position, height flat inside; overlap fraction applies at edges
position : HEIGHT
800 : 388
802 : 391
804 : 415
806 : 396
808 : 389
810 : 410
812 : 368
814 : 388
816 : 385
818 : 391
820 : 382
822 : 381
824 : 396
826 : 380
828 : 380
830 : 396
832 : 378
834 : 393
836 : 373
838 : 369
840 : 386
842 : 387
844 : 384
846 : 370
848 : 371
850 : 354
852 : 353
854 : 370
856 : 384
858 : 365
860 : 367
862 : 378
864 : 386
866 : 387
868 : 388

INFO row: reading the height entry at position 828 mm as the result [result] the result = 380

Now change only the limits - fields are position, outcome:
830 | 396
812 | 368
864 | 386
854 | 370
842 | 387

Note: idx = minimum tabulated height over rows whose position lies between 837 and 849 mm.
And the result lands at 369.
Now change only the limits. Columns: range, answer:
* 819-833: 378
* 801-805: 391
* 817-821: 382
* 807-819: 368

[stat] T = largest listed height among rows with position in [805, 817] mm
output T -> 410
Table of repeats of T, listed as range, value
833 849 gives 393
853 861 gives 384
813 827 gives 396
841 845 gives 387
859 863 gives 378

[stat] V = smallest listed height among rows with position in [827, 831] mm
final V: 380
